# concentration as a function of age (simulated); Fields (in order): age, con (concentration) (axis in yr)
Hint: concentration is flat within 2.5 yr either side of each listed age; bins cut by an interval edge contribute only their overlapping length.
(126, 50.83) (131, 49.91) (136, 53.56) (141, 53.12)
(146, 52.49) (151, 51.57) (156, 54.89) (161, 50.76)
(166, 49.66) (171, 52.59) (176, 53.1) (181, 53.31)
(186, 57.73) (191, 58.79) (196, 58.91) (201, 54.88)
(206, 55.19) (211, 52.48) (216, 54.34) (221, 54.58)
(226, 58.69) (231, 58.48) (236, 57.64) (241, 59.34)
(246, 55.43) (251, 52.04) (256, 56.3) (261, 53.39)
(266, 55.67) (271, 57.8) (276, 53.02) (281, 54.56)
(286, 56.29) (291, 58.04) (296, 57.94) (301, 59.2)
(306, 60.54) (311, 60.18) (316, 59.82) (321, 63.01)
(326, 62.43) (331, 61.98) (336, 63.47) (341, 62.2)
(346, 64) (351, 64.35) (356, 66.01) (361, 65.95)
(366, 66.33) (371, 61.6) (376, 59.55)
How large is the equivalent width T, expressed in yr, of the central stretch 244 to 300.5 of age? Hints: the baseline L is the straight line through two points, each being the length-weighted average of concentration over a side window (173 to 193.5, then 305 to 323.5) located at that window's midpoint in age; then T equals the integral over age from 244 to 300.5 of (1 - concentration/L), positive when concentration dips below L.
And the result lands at 3.4 yr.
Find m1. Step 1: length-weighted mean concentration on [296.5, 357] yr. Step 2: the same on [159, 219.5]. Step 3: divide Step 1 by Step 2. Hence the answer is 1.14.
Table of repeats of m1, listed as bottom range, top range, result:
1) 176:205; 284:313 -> 1.04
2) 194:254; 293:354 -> 1.10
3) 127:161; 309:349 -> 1.19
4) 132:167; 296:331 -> 1.16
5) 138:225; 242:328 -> 1.06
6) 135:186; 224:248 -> 1.10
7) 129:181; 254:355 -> 1.14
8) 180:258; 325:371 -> 1.14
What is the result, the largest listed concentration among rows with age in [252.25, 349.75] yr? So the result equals 64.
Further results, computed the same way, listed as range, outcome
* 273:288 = 56.29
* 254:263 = 56.3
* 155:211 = 58.91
